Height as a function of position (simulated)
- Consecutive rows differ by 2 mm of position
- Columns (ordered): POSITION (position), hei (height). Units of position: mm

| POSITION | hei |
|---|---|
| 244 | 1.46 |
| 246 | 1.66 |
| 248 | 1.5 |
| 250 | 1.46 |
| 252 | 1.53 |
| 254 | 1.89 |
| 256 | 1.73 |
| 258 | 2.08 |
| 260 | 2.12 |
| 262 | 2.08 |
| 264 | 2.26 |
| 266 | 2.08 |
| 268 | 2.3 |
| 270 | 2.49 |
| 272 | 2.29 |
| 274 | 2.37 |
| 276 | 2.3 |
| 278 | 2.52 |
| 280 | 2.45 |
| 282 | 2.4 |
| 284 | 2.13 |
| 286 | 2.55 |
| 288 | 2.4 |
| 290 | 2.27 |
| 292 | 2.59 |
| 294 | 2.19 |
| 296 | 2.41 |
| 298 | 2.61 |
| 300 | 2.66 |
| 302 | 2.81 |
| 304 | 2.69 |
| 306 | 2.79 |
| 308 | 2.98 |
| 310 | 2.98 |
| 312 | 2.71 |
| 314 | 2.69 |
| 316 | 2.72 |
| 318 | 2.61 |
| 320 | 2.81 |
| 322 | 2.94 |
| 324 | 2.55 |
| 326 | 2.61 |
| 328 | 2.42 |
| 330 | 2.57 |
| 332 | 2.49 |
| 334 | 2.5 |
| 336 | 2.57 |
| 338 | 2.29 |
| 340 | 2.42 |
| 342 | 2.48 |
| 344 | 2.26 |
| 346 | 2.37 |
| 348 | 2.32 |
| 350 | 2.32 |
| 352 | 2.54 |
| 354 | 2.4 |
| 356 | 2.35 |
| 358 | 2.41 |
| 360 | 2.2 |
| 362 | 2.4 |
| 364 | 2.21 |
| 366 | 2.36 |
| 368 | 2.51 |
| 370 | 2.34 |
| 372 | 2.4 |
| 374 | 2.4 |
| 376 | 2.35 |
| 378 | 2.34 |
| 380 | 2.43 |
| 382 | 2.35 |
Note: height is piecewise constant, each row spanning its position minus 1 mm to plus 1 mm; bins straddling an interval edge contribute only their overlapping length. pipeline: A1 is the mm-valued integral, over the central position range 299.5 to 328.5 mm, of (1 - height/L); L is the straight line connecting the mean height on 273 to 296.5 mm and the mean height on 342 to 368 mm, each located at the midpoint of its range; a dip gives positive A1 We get -4.5 mm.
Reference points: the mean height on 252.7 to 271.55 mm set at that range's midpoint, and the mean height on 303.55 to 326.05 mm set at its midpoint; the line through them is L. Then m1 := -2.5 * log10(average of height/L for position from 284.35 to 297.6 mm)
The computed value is 0.03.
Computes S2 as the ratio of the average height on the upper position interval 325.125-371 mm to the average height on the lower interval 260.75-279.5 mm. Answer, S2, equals 1.05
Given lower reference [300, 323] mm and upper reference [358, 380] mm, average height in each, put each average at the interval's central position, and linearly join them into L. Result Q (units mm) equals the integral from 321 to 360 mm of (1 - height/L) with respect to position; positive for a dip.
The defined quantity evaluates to 1.73 mm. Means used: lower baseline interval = 2.79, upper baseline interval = 2.36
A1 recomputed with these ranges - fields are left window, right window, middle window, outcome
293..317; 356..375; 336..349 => 0.6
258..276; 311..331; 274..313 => -1.5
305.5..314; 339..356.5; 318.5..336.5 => 0.2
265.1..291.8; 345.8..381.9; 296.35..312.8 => -2.8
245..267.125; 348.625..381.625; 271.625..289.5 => -3.7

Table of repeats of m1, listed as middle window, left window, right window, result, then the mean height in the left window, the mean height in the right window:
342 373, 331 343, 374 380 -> 0.02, 2.46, 2.37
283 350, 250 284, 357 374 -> -0.13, 2.16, 2.36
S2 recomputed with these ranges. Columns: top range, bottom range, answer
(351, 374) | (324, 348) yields 0.97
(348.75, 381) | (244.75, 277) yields 1.18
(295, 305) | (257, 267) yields 1.24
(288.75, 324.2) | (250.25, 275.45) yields 1.28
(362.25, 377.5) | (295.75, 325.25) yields 0.86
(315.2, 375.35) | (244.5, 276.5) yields 1.23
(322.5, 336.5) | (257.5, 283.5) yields 1.11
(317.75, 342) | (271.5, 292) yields 1.08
